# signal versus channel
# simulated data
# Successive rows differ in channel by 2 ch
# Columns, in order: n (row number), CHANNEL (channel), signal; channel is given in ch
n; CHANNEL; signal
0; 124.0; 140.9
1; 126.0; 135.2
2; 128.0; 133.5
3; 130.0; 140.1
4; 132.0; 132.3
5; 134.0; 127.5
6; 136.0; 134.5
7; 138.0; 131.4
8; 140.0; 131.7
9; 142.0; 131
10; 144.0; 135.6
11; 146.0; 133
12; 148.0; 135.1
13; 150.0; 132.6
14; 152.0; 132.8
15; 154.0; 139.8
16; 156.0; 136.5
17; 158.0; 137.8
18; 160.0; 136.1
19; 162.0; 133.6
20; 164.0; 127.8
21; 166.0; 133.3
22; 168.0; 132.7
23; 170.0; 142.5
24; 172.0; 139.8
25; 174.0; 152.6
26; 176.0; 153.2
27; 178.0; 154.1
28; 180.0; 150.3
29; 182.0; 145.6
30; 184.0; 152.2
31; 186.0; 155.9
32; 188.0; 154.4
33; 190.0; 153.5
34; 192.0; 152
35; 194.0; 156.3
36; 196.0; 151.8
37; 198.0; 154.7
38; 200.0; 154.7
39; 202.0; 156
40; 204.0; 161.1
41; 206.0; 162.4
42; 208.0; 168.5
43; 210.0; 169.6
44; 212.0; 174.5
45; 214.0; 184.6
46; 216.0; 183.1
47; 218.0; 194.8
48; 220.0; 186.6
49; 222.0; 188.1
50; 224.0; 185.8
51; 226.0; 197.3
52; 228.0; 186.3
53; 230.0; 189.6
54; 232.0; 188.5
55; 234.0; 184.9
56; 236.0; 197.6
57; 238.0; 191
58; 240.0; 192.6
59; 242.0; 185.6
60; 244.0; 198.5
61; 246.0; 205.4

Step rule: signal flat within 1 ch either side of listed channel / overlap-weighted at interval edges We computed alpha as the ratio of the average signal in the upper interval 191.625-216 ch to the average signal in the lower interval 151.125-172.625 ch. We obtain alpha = 1.2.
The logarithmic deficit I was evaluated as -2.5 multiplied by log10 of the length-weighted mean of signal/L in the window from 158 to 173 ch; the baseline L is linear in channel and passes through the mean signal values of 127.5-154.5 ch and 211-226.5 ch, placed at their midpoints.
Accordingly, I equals 0.11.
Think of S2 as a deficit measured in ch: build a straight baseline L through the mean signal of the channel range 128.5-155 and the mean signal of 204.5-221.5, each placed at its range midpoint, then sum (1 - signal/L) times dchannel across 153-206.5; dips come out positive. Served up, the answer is 3.4 ch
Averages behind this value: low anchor 134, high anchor 178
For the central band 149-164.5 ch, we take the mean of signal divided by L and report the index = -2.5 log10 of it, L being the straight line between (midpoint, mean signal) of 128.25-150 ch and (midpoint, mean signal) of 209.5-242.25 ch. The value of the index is 0.07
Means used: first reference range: 133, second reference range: 187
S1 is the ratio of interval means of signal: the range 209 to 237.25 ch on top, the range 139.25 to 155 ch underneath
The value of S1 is 1.39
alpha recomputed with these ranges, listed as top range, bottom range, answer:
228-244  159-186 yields 1.33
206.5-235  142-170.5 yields 1.37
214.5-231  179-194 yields 1.24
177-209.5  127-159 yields 1.16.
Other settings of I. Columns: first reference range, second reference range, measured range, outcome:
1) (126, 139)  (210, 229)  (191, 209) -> 0.11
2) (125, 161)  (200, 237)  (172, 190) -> 0.04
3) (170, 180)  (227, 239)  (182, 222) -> 0.02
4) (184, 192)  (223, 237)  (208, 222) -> -0.03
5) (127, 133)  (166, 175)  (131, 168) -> 0.04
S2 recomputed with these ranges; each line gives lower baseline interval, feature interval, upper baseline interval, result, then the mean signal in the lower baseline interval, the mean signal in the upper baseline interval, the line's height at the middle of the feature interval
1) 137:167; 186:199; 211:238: 0.80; 134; 188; 164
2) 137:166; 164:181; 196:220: 0.39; 134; 169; 147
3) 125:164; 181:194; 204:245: 0.71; 134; 185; 161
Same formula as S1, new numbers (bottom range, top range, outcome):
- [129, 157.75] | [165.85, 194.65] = 1.11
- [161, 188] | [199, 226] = 1.21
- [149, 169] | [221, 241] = 1.42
